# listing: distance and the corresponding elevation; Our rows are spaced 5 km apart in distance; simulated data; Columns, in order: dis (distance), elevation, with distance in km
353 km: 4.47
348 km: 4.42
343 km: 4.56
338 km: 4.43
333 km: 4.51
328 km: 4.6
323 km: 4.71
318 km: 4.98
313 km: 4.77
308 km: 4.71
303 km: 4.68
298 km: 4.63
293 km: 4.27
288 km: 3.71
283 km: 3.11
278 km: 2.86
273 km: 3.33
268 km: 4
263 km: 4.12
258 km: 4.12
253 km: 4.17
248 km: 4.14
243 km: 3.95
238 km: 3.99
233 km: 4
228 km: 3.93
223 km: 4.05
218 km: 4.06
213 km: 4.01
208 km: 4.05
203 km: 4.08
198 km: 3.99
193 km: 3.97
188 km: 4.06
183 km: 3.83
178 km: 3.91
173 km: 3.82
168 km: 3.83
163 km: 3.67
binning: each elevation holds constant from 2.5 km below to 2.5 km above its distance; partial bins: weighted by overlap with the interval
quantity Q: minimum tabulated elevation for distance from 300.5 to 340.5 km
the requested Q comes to 4.43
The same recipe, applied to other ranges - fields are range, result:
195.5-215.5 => 3.99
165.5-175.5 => 3.82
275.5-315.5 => 2.86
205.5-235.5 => 3.93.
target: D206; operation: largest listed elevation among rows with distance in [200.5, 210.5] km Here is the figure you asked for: 4.08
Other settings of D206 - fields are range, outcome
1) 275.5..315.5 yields 4.77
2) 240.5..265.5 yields 4.17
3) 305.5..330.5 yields 4.98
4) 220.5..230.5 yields 4.05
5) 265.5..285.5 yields 4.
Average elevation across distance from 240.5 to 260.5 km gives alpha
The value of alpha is 4.1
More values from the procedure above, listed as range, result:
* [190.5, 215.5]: 4.02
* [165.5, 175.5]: 3.83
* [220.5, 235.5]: 3.99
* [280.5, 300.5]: 3.93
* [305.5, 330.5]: 4.75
